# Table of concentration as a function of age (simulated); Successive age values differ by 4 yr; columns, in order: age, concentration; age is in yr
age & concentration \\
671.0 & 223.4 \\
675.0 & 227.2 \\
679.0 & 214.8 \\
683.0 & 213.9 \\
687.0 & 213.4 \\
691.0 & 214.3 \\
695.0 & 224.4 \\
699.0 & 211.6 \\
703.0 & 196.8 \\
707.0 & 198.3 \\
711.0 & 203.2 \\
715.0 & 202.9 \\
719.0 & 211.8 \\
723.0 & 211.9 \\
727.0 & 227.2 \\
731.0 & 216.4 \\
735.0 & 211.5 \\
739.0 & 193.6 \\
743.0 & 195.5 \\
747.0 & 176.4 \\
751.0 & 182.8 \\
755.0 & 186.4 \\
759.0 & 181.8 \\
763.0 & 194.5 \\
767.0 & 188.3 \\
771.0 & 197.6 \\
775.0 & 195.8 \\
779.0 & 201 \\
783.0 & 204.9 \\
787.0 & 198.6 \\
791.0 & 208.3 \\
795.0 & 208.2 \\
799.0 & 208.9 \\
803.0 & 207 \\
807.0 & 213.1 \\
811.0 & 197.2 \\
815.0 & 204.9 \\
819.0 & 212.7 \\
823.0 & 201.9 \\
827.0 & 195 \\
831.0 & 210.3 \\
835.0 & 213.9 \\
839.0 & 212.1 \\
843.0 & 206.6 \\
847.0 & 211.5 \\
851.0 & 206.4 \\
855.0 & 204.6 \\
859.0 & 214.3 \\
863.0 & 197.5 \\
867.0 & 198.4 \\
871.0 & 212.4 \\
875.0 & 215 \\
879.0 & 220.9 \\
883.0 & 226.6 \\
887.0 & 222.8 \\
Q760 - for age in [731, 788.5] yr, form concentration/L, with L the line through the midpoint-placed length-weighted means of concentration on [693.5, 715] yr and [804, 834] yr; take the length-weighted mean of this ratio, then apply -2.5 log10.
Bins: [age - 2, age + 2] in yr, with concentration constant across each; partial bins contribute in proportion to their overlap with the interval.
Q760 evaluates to 0.063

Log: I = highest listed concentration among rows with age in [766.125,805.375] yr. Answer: 208.9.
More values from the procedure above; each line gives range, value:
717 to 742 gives 227.2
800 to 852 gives 213.9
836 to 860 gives 214.3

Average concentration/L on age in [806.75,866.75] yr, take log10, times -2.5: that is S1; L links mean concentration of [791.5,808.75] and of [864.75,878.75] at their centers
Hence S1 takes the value 0.02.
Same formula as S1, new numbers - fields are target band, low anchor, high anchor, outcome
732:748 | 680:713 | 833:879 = 0.068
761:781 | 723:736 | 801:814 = 0.085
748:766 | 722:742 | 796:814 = 0.130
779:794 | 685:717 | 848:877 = 0.020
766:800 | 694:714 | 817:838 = 0.027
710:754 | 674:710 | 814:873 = 0.042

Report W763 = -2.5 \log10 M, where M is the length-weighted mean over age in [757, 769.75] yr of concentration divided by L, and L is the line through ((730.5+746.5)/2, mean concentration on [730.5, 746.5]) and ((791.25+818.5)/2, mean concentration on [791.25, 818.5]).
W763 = 0.08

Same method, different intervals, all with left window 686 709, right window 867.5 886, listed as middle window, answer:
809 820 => 0.05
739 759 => 0.14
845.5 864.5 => 0.05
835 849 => 0.03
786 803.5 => 0.04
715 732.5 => -0.02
